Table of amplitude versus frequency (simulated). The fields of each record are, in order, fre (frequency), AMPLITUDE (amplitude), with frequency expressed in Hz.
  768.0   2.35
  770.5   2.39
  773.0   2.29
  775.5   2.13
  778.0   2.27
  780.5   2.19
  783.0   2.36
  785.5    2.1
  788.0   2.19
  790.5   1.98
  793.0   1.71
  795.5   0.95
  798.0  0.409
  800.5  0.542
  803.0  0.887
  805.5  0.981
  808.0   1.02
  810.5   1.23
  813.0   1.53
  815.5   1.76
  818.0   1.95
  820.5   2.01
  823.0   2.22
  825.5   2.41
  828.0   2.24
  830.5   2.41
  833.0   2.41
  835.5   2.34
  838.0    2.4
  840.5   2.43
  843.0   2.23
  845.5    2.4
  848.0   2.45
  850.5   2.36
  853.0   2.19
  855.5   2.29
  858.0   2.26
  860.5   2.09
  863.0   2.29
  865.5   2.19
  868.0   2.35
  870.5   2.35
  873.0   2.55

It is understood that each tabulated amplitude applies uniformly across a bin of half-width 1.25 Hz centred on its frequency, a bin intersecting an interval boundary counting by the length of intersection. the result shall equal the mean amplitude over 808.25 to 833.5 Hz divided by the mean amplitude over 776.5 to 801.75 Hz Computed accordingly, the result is 1.17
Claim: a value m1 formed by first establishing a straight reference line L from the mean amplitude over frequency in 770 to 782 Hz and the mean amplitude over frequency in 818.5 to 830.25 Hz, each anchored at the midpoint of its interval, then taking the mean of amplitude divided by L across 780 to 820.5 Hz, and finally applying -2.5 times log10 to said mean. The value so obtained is 0.44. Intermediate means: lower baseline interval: 2.25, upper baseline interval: 2.22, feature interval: 1.49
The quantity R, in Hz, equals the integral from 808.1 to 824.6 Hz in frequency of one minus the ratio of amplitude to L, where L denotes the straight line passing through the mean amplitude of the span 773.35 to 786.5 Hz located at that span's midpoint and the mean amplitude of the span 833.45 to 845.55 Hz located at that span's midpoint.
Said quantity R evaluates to 4.0 Hz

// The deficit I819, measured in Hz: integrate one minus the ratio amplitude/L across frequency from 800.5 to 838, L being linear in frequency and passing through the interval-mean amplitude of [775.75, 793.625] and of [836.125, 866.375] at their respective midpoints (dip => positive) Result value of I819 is 7.3 Hz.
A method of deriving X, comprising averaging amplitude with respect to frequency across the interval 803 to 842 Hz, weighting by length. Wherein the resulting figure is 1.92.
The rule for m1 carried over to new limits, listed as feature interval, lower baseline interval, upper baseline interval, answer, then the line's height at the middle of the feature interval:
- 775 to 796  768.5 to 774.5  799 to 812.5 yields -0.141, 1.77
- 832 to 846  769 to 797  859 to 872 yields -0.084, 2.19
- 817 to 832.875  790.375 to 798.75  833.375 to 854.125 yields -0.160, 1.92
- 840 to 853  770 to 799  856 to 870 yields -0.085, 2.18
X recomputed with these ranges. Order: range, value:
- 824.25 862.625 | 2.33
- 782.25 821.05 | 1.45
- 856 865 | 2.22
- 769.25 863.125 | 1.95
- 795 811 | 0.838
